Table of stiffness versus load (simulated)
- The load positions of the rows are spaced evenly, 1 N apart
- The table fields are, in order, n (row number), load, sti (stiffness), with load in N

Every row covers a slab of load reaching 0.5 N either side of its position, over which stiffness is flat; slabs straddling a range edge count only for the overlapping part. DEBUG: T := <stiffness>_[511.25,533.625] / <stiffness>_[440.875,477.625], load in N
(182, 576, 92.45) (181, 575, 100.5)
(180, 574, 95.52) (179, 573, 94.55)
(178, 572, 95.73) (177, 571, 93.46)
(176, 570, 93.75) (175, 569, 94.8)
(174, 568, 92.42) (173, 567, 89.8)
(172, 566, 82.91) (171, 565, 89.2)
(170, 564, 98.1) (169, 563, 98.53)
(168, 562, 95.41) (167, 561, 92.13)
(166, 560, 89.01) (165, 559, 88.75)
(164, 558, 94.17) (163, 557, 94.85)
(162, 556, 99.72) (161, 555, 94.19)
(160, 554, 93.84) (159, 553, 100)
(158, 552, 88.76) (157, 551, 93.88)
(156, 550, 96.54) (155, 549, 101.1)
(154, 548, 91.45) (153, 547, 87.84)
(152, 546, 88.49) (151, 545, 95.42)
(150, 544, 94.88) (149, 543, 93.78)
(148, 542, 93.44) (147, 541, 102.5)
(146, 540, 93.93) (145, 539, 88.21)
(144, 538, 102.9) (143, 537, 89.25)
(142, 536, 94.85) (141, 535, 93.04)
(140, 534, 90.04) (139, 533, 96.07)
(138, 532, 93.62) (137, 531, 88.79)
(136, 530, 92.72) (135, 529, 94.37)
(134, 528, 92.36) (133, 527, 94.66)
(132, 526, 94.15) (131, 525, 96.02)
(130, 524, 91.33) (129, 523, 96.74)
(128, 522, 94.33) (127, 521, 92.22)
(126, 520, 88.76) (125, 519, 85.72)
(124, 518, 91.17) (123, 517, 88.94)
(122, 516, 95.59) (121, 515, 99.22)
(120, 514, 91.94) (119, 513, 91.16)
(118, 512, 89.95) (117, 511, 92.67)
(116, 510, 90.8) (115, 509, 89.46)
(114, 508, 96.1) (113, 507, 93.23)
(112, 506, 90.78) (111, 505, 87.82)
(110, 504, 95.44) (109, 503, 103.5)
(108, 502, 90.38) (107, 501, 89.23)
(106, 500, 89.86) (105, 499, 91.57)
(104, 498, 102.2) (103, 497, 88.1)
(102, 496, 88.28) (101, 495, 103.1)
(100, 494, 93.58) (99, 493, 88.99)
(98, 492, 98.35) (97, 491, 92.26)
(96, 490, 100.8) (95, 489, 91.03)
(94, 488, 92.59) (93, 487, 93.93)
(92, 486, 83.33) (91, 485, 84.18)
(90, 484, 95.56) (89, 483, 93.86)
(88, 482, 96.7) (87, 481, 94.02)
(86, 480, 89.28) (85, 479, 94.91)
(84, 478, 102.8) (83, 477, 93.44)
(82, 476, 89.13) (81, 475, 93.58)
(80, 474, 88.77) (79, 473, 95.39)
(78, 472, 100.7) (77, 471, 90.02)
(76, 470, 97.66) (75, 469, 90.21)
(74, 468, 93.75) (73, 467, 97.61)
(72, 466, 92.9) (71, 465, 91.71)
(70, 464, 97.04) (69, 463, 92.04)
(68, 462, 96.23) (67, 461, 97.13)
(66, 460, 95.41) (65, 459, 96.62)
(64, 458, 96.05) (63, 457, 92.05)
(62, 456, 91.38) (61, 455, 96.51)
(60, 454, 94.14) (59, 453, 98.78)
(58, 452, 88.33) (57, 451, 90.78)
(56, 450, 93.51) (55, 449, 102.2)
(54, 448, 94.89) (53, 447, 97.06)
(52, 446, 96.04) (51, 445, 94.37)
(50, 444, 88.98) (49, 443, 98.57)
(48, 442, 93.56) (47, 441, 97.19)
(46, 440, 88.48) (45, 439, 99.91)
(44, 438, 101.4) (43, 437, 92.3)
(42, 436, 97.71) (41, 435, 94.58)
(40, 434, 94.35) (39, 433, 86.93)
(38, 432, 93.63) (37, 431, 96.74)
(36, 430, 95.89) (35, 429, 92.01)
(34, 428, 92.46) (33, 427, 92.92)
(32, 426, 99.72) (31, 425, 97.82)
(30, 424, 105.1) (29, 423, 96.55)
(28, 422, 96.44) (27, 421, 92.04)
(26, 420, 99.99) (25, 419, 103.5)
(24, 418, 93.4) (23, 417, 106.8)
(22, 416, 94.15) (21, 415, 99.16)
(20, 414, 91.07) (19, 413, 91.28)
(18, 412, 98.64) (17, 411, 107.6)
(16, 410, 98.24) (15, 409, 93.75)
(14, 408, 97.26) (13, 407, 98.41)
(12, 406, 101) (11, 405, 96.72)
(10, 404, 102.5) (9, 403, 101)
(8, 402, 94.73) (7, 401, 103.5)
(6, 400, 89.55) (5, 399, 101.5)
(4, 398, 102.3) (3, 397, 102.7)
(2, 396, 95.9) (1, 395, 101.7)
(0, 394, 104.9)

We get 1.0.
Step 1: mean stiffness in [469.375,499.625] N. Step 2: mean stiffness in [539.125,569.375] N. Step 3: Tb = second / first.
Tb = 1.00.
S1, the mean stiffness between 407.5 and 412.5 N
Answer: 99.1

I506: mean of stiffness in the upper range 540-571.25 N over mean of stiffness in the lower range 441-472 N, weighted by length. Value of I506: 1.0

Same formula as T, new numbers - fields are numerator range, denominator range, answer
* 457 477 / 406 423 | 0.96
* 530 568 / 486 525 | 1.01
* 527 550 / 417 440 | 0.97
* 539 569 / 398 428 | 0.95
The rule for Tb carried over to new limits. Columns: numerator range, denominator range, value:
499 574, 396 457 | 0.97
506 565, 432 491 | 0.99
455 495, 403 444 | 0.97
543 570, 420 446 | 0.98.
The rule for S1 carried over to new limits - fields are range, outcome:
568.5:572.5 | 94.4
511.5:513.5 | 90.6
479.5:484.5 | 93.9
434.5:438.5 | 96.5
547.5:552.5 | 94.3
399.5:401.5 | 96.5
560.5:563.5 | 95.4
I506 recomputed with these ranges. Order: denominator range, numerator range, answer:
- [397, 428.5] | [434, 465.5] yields 0.97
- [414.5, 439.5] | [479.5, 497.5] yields 0.96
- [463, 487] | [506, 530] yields 0.99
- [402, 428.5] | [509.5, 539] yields 0.95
